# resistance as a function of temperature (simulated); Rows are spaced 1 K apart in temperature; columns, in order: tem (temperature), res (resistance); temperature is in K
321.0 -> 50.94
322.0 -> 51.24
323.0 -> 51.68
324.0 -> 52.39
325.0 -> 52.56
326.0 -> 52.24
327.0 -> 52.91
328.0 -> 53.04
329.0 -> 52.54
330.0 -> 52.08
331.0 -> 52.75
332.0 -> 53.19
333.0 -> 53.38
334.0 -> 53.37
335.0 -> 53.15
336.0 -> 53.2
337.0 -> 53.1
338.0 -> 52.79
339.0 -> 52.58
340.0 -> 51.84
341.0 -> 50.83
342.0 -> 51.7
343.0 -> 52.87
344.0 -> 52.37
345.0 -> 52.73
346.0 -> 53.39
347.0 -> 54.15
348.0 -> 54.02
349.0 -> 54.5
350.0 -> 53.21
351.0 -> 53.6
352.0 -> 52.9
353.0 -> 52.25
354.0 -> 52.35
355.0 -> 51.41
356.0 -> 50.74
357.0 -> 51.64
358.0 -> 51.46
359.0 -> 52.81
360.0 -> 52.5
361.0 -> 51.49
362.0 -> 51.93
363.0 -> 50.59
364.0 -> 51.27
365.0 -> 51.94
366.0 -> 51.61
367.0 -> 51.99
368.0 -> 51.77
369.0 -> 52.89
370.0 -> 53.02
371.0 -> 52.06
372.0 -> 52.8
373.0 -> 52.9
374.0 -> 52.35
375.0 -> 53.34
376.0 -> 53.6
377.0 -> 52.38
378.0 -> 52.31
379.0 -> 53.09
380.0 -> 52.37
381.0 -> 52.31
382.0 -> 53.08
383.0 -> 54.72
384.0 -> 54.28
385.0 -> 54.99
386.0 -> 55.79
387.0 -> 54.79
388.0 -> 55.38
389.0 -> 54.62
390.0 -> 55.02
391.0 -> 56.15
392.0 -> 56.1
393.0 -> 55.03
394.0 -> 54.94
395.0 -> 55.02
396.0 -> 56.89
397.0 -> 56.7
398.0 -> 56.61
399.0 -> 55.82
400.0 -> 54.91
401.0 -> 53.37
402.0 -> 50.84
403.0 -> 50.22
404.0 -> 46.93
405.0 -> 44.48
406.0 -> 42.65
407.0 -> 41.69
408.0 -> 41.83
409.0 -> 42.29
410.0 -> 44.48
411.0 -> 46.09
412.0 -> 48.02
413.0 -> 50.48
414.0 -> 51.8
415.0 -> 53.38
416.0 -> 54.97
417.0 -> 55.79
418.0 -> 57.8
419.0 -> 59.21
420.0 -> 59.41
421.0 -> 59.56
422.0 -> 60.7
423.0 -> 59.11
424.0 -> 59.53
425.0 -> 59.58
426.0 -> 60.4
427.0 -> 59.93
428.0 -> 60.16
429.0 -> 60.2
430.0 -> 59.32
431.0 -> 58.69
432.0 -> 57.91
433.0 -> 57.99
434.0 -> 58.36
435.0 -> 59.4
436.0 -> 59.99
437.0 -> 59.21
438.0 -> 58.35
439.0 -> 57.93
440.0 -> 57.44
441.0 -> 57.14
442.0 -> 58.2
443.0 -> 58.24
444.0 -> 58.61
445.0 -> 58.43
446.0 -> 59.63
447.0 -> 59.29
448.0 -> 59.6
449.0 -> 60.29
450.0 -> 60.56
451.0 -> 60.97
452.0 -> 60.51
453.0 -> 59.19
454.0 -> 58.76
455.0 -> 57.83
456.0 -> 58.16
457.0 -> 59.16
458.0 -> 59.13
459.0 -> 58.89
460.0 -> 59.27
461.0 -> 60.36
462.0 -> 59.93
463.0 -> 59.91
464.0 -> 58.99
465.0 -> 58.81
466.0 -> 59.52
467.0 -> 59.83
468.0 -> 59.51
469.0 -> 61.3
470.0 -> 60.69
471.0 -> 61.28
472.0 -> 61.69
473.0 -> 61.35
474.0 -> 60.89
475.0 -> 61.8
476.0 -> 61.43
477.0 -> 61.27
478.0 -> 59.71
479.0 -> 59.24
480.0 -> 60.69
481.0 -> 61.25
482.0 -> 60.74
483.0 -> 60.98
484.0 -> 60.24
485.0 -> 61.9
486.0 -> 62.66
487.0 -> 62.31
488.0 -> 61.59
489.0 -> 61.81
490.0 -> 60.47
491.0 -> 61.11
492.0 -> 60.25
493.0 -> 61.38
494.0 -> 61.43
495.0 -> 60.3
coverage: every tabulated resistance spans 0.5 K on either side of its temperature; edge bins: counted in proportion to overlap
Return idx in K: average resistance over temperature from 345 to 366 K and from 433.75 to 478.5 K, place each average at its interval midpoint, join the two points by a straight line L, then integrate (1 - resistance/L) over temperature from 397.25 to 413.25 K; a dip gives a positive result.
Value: 2.2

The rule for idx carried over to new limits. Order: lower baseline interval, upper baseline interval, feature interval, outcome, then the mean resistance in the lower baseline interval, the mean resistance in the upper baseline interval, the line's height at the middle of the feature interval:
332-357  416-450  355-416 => 3.9 K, 52.8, 58.9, 55.6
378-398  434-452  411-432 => 0.1 K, 54.8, 59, 57.4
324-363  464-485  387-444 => 2.1 K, 52.6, 60.6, 57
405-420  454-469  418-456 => -3.4 K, 49.5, 59.3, 54.4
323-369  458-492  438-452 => -0.1 K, 52.5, 60.6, 58.7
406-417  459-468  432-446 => -1.2 K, 47.7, 59.5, 53.9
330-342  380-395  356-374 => 0.6 K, 52.7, 54.7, 53.8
